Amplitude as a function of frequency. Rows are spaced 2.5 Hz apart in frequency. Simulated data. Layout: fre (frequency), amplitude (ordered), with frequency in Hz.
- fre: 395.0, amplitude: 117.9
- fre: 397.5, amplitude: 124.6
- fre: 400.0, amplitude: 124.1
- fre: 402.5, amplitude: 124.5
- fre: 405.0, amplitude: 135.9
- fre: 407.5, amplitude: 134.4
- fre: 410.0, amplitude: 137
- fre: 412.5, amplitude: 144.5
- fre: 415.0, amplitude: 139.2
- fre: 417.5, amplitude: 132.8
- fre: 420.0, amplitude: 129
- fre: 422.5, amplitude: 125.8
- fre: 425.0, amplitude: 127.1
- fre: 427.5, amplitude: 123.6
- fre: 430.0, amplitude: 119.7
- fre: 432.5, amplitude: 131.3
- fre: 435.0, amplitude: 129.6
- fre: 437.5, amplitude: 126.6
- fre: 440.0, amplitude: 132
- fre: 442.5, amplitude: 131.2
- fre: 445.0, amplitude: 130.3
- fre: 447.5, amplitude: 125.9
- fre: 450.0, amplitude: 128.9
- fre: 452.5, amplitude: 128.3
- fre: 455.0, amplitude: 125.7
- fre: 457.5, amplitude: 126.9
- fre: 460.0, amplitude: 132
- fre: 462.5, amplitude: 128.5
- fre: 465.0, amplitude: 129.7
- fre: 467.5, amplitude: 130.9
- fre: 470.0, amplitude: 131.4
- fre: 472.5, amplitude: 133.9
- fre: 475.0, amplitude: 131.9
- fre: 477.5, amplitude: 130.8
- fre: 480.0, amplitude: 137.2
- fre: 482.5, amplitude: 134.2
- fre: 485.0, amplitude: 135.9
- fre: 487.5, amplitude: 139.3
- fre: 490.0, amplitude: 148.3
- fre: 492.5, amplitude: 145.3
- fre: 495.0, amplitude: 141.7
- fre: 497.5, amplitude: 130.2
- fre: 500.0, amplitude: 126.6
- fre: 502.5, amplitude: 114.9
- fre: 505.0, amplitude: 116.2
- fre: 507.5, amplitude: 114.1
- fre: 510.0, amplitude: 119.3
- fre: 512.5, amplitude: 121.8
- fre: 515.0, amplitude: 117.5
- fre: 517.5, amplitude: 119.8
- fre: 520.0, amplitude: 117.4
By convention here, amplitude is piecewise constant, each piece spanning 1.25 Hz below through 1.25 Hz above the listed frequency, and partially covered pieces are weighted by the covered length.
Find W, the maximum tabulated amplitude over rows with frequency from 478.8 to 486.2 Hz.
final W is 137.2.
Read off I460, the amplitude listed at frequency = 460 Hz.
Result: 132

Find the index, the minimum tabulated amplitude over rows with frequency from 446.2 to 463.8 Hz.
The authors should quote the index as 125.7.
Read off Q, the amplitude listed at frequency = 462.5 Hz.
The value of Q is 128.5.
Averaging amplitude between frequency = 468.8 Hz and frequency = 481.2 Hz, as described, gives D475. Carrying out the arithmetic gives 133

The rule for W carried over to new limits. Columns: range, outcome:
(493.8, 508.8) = 141.7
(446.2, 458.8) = 128.9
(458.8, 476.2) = 133.9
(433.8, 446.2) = 132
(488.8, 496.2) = 148.3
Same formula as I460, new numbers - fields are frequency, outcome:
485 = 135.9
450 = 128.9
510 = 119.3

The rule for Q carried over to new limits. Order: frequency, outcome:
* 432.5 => 131.3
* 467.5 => 130.9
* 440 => 132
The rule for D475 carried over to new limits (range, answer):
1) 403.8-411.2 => 136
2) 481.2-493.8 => 141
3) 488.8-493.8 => 147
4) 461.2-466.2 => 129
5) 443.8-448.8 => 128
